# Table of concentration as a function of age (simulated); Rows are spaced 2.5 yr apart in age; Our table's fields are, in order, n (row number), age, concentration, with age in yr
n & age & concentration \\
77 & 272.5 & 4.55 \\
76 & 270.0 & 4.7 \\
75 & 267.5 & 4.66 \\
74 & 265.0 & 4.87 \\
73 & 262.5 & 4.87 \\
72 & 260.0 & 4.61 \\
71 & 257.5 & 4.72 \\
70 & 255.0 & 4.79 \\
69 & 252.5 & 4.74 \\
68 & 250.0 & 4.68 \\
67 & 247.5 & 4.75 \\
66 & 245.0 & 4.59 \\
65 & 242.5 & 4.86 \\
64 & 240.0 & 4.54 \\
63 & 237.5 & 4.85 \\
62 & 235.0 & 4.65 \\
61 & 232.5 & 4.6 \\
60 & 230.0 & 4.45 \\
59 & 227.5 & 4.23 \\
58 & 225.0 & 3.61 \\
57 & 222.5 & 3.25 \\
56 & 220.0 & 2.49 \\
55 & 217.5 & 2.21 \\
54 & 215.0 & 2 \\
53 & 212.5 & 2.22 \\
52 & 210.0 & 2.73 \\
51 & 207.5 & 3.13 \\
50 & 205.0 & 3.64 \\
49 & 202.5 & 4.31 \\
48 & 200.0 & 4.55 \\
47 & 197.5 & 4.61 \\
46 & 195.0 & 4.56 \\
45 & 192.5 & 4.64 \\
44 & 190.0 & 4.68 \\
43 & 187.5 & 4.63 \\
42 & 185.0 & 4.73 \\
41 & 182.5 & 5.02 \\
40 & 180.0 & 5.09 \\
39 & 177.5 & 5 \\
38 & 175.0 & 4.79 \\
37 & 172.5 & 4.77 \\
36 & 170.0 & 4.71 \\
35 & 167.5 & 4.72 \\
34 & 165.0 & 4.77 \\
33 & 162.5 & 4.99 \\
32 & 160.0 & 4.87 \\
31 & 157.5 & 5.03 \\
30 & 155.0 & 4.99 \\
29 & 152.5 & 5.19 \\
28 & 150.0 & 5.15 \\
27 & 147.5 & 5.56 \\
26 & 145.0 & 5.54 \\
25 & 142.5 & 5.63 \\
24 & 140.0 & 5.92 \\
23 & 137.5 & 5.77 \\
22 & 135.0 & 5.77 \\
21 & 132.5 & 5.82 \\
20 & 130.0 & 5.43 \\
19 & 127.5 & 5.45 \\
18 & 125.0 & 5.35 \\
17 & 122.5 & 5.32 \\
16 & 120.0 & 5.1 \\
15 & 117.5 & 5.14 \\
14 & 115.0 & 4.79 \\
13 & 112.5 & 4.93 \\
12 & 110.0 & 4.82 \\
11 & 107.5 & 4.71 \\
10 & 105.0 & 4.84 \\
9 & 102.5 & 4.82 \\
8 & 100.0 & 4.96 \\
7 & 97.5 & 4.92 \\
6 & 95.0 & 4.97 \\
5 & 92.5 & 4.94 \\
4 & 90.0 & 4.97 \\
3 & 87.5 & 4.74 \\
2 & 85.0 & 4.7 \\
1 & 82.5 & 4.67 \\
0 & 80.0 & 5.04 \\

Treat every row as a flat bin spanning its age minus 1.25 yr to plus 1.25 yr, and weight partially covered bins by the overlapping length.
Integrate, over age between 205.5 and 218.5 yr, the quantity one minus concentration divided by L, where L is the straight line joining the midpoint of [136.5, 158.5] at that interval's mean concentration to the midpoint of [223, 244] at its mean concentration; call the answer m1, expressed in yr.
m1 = 6.0 yr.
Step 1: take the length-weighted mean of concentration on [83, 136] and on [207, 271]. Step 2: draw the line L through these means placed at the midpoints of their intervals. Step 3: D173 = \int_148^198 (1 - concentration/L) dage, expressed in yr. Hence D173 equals -3.1 yr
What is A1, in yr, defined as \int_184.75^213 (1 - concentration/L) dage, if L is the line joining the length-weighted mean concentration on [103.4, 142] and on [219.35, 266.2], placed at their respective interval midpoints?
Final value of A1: 4.18 yr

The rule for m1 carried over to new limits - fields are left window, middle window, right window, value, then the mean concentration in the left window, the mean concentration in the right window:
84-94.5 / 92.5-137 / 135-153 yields 0.5 yr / 4.85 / 5.57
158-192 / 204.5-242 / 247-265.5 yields 9.8 yr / 4.83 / 4.75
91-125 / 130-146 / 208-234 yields -4.4 yr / 4.96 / 3.19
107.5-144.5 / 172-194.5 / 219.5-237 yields -1.0 yr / 5.36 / 4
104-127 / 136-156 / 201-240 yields -3.9 yr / 5.02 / 3.53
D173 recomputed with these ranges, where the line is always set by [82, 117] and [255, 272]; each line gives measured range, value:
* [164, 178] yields 0.05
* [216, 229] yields 4.37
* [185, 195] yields 0.29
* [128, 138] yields -1.75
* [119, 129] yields -0.99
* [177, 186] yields -0.32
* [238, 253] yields 0.15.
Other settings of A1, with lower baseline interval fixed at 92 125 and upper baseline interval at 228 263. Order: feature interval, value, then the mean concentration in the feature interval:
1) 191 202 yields 0.5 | 4.57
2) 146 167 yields -0.9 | 5.06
